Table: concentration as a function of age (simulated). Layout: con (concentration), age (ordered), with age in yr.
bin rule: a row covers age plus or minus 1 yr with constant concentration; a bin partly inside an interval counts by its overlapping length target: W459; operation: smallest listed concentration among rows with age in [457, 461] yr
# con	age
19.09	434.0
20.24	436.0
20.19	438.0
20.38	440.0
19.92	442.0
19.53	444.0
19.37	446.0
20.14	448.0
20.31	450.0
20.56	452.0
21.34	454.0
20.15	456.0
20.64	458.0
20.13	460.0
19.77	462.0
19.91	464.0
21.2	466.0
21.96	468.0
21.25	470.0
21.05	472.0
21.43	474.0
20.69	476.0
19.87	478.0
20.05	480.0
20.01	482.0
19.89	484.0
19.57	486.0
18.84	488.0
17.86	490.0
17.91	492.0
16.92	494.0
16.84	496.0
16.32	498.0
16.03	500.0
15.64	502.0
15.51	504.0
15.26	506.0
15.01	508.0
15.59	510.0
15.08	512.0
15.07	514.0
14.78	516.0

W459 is 20.13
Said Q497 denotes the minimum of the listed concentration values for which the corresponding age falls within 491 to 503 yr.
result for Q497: 15.64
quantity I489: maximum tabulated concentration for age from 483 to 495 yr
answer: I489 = 19.89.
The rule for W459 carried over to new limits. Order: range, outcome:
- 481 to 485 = 19.89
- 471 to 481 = 19.87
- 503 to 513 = 15.01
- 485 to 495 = 16.92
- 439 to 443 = 19.92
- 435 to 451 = 19.37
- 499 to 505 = 15.51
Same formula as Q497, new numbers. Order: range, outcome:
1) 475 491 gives 17.86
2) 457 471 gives 19.77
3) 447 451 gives 20.14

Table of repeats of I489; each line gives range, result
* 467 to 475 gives 21.96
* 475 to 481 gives 20.69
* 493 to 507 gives 16.92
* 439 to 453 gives 20.56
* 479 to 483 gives 20.05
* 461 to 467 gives 21.2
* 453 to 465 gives 21.34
